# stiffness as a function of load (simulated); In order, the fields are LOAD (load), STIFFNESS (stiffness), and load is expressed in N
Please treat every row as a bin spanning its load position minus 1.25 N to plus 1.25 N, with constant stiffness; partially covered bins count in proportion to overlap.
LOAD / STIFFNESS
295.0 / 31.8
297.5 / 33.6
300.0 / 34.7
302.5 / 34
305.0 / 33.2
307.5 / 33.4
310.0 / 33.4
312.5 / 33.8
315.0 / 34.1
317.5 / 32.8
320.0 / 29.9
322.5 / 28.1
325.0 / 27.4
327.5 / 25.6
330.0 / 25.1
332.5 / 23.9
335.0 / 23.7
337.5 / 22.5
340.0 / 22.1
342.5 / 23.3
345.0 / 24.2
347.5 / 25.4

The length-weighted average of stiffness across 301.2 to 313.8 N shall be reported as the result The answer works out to 33.6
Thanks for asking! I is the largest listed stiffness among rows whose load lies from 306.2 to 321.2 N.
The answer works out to 34.1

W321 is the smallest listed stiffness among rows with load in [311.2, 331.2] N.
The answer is 25.1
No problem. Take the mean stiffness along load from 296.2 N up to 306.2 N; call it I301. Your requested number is 33.9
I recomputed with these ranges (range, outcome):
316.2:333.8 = 32.8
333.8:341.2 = 23.7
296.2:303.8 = 34.7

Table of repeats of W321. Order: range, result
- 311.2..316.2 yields 33.8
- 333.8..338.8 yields 22.5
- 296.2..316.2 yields 33.2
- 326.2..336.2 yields 23.7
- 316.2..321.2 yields 29.9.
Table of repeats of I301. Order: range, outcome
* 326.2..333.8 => 24.9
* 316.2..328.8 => 28.8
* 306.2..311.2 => 33.4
